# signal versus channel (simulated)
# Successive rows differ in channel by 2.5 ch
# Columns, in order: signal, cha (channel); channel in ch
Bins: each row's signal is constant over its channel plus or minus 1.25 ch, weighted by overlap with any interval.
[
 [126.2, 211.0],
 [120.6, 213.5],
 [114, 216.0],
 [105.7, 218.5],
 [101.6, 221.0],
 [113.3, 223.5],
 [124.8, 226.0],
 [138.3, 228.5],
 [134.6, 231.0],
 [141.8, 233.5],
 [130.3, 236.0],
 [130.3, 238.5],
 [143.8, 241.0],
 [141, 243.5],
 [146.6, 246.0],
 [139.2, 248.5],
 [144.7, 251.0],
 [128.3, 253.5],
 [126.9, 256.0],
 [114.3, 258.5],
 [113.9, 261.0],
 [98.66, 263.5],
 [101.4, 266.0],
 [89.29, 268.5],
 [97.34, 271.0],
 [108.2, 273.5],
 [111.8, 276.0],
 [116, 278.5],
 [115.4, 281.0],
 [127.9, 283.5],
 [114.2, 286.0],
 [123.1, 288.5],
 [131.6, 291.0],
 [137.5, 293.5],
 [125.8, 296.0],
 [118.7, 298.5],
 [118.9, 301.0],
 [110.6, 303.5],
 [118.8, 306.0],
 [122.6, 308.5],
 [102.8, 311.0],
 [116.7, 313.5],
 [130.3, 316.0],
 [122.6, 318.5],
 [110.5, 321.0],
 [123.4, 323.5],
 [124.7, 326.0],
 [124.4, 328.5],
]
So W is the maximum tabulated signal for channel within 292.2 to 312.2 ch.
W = 137.5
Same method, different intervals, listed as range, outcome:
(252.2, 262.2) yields 128.3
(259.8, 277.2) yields 113.9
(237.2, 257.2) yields 146.6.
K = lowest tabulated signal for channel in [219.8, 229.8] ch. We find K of 101.6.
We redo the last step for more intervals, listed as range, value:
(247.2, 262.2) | 113.9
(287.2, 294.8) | 123.1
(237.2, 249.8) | 130.3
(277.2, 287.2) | 114.2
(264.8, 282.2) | 89.29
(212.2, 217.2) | 114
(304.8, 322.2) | 102.8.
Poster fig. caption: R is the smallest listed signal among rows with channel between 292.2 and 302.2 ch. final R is 118.7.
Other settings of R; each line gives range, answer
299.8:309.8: 110.6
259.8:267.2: 98.66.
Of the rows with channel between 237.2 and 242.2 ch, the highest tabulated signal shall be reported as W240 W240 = 143.8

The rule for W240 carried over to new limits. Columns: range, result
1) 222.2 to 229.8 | 138.3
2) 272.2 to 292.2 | 131.6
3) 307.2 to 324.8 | 130.3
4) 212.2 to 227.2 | 124.8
